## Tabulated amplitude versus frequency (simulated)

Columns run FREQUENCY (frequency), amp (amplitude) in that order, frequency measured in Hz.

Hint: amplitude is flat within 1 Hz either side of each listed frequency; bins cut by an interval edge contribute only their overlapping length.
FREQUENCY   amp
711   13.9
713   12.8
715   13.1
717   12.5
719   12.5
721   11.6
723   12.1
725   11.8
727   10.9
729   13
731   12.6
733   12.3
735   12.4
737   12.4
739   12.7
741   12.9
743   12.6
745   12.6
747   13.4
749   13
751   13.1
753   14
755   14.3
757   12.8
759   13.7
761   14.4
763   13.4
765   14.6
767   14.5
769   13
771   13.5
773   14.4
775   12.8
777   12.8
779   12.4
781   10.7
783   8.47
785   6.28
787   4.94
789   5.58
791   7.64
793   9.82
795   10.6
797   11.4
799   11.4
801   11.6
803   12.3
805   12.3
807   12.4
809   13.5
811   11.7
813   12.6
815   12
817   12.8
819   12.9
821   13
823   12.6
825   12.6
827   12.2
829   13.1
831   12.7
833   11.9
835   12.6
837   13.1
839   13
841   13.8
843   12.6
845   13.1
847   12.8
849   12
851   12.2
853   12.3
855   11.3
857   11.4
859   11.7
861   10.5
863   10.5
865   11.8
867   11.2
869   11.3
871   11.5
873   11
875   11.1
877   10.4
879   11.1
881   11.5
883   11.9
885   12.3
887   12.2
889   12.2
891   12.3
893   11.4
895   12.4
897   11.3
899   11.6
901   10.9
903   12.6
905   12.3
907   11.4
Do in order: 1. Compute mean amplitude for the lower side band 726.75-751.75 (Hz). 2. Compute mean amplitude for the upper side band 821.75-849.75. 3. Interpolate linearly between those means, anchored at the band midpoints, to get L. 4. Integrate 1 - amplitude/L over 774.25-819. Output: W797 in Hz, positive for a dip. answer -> 6.8 Hz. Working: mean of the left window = 12.7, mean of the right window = 12.7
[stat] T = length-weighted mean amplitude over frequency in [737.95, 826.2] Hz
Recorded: 12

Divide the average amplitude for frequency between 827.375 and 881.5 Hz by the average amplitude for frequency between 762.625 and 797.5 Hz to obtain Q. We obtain 1.1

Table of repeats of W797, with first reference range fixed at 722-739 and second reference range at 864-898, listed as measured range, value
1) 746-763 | -2.0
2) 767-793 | 3.6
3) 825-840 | -1.1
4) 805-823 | -1.1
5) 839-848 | -1.0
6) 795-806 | 0.2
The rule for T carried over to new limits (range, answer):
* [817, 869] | 12.3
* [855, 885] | 11.2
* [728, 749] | 12.7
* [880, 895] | 12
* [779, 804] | 9.35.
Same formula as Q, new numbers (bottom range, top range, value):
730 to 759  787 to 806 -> 0.77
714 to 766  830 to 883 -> 0.92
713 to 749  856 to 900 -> 0.92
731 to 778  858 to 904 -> 0.87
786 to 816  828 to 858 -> 1.18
